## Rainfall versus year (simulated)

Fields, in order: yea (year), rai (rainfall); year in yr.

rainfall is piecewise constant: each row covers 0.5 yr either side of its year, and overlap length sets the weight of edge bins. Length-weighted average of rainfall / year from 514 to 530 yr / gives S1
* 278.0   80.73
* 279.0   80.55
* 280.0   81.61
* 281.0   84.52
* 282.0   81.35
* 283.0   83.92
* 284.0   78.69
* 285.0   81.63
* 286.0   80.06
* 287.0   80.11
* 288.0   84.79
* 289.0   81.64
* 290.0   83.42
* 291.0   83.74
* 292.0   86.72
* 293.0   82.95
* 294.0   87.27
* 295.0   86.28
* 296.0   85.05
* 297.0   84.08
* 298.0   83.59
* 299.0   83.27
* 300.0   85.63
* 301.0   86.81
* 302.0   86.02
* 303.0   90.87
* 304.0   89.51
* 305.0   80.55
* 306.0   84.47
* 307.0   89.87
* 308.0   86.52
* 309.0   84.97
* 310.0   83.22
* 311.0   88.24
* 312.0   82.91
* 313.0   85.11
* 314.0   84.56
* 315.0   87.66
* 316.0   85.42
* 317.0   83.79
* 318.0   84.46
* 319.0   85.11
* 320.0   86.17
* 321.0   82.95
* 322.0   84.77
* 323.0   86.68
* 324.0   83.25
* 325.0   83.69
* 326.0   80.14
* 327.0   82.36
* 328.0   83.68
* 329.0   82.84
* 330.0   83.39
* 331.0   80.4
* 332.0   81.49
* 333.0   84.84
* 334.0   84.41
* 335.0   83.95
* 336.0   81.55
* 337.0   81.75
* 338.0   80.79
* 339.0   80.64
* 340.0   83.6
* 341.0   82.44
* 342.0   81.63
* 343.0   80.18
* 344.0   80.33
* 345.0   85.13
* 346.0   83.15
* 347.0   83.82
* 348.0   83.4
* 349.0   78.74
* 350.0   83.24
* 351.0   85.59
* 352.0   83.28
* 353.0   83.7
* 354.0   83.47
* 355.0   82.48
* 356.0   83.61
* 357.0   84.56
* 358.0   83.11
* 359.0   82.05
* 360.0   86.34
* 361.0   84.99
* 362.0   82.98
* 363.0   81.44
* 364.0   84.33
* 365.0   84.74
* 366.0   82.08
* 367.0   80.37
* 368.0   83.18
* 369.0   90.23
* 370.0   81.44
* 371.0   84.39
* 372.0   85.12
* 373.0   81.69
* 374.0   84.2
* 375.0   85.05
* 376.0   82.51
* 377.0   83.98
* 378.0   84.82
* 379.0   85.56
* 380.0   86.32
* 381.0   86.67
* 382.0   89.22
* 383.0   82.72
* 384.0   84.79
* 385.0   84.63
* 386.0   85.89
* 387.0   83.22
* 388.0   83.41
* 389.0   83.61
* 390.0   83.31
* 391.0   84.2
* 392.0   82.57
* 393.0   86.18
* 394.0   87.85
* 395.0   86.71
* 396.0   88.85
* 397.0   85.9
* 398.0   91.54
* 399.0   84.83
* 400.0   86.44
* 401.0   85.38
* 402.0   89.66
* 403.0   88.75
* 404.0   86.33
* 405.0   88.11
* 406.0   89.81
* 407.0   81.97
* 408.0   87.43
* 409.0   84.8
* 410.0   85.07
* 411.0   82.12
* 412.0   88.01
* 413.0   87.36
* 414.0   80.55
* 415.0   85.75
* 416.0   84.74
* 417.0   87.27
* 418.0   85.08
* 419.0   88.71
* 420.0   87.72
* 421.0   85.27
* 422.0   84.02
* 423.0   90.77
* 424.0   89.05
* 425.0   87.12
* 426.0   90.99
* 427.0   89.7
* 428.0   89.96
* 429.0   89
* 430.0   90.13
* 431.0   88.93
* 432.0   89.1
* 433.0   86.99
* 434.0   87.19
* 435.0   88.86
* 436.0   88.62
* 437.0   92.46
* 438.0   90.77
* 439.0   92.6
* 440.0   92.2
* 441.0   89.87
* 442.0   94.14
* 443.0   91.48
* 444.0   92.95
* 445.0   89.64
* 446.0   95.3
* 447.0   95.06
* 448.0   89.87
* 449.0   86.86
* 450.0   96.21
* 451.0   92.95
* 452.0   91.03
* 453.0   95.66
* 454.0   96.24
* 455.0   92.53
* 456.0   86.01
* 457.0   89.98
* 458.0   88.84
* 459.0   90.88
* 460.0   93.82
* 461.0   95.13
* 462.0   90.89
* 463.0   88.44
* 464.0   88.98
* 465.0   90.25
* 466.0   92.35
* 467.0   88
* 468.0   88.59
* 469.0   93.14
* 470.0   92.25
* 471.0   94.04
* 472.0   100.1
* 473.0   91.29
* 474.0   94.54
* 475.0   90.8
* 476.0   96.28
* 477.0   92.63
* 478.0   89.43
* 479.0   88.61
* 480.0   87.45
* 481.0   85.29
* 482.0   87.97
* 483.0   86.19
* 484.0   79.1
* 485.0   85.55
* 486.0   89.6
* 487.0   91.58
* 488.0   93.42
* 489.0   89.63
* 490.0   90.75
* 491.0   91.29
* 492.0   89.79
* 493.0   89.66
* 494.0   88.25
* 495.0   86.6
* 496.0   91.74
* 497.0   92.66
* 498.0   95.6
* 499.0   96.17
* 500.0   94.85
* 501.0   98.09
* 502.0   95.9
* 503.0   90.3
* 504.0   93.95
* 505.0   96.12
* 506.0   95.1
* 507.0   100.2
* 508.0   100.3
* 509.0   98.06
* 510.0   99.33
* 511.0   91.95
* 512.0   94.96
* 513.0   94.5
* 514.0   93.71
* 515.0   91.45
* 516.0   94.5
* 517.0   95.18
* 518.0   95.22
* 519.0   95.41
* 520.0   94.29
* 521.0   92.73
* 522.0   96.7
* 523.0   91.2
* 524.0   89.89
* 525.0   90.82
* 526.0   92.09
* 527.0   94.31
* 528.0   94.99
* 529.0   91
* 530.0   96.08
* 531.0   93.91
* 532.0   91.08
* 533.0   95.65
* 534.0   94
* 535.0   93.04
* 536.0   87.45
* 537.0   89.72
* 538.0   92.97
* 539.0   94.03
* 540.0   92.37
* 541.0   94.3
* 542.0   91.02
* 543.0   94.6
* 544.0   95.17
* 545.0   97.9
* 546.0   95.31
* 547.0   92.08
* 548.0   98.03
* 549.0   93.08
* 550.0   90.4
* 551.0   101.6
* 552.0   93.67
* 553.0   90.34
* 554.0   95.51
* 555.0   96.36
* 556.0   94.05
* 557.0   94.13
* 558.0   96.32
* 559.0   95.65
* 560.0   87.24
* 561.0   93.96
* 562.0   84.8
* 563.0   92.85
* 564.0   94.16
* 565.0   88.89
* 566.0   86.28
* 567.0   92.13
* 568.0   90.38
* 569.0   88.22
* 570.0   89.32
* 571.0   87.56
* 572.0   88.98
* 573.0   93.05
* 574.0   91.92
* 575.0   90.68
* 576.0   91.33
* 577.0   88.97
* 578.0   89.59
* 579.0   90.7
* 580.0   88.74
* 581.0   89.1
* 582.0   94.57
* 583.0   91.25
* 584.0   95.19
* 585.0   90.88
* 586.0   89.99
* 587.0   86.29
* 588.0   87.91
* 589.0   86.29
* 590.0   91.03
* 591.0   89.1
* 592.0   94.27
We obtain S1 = 93.4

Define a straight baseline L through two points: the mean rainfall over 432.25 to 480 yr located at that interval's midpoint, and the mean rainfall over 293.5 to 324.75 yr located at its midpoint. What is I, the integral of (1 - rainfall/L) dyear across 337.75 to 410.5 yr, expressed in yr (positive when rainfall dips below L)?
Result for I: 3.0 yr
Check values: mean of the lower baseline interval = 85.4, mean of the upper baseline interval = 91.5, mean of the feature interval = 84.5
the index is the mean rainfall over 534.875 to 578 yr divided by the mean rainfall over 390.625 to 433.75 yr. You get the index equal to 1.06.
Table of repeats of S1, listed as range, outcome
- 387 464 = 88.6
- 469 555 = 92.9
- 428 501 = 90.9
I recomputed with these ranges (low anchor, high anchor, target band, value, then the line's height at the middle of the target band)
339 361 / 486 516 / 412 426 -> 0.20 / 87.9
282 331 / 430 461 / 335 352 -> 0.76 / 86.2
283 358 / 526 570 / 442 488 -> -0.74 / 89.6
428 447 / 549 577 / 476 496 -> 0.50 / 91.1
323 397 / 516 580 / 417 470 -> -1.65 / 87.6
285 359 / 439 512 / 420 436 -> 0.18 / 89.5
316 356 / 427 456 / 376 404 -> 0.47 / 87.2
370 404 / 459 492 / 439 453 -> -0.54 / 88.8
